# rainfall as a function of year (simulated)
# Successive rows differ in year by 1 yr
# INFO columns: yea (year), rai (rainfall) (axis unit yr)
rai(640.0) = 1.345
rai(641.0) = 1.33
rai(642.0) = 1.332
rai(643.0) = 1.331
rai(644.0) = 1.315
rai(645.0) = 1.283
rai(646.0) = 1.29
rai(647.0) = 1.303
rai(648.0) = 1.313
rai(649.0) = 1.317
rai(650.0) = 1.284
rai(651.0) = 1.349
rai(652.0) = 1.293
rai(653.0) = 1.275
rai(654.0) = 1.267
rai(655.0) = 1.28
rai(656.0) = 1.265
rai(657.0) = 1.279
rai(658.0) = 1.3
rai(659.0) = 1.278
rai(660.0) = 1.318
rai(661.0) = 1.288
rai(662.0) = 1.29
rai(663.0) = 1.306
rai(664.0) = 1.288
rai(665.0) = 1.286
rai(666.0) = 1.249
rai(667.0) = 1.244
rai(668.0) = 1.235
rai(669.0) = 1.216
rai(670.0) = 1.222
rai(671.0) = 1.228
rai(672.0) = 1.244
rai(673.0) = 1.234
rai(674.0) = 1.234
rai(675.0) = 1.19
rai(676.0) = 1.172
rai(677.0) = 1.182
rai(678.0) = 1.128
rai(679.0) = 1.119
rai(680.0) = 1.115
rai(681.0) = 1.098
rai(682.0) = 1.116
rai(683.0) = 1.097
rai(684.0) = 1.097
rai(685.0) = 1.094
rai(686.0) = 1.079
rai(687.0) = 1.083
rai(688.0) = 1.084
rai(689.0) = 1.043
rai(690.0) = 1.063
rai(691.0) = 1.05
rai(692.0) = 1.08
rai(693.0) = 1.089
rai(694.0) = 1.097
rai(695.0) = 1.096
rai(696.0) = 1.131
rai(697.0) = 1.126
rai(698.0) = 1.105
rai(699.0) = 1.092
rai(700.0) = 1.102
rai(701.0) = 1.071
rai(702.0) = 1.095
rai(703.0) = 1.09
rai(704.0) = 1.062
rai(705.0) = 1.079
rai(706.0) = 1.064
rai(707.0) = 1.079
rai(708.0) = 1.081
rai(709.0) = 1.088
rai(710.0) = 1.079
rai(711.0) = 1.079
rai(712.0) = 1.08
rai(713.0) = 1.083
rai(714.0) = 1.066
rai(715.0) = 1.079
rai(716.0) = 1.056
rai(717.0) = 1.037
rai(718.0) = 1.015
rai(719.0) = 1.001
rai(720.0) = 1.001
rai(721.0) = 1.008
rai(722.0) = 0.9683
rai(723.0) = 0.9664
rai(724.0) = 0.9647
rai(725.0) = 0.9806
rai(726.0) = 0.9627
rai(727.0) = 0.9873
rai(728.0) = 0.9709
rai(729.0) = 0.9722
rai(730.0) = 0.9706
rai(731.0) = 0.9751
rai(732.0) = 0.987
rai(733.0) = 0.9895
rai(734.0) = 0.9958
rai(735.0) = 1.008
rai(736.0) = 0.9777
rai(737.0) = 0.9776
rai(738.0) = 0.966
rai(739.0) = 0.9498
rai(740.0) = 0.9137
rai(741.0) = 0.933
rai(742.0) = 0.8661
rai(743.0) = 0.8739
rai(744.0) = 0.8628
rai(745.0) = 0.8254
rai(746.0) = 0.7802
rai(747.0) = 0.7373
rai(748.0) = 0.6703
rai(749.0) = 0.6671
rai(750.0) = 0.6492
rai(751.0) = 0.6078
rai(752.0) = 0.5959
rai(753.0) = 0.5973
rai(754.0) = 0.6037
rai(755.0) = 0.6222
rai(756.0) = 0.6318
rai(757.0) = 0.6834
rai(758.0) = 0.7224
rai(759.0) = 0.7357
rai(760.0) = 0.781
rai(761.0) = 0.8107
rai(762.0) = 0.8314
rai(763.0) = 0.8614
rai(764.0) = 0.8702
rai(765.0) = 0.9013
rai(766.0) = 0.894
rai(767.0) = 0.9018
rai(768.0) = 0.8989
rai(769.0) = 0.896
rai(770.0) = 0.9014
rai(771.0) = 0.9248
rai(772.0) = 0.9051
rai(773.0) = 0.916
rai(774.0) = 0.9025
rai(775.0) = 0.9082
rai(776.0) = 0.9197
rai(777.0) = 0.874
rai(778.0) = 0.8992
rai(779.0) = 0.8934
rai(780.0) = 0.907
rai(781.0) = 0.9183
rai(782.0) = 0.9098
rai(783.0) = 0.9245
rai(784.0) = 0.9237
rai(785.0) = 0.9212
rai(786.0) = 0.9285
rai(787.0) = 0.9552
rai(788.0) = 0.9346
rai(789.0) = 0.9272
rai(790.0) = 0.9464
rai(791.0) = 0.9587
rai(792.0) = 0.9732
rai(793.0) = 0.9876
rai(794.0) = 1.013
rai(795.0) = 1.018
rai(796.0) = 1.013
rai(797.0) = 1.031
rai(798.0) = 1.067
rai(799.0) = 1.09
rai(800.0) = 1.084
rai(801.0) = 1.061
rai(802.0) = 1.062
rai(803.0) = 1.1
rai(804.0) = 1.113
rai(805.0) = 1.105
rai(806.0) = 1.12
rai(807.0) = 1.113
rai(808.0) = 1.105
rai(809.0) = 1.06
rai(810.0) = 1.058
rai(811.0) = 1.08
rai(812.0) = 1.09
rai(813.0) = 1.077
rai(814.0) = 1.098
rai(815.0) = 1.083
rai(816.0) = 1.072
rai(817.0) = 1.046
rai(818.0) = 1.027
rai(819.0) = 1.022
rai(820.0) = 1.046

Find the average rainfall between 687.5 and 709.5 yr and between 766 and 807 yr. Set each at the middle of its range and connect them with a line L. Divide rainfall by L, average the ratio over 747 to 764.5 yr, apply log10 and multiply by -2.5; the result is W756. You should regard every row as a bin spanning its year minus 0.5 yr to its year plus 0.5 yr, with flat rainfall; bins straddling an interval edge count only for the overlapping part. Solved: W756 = 0.39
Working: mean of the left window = 1.08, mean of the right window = 0.969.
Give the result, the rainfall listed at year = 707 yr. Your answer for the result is 1.079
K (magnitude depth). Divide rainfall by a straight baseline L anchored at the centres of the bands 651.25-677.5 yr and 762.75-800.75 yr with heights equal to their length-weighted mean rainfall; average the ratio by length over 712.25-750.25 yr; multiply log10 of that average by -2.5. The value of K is 0.15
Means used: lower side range 1.26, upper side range 0.941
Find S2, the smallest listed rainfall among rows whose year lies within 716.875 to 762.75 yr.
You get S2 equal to 0.5959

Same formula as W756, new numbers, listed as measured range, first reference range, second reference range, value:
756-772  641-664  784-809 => 0.28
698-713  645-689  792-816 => 0.09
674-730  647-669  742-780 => 0.01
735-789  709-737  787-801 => 0.19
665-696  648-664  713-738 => 0.04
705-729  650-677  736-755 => -0.09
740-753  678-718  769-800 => 0.31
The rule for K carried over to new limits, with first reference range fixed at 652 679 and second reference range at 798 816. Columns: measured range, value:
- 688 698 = 0.12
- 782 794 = 0.17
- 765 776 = 0.24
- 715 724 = 0.18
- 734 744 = 0.23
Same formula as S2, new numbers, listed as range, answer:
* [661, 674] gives 1.216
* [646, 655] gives 1.267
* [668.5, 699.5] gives 1.043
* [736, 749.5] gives 0.6671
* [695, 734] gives 0.9627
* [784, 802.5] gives 0.9212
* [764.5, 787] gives 0.874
